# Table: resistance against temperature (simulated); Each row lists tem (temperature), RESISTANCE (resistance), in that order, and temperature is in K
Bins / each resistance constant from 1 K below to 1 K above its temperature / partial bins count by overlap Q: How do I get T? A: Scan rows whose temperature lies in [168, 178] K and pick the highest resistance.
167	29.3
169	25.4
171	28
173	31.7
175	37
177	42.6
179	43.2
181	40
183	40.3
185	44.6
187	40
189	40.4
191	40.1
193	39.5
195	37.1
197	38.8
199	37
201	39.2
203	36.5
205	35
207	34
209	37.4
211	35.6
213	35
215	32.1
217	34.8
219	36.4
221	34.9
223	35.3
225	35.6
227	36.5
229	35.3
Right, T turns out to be 42.6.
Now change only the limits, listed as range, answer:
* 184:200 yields 44.6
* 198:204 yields 39.2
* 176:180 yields 43.2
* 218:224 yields 36.4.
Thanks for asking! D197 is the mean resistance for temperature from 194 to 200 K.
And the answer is 37.6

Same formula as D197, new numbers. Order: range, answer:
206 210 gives 35.7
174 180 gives 40.9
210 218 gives 34.4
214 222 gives 34.5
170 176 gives 32.2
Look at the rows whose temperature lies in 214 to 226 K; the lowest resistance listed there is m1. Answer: 32.1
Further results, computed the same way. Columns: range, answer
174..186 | 37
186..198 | 37.1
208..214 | 35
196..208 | 34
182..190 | 40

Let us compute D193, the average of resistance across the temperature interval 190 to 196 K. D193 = 38.9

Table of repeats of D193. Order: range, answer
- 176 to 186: 42.1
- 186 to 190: 40.2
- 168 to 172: 26.7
